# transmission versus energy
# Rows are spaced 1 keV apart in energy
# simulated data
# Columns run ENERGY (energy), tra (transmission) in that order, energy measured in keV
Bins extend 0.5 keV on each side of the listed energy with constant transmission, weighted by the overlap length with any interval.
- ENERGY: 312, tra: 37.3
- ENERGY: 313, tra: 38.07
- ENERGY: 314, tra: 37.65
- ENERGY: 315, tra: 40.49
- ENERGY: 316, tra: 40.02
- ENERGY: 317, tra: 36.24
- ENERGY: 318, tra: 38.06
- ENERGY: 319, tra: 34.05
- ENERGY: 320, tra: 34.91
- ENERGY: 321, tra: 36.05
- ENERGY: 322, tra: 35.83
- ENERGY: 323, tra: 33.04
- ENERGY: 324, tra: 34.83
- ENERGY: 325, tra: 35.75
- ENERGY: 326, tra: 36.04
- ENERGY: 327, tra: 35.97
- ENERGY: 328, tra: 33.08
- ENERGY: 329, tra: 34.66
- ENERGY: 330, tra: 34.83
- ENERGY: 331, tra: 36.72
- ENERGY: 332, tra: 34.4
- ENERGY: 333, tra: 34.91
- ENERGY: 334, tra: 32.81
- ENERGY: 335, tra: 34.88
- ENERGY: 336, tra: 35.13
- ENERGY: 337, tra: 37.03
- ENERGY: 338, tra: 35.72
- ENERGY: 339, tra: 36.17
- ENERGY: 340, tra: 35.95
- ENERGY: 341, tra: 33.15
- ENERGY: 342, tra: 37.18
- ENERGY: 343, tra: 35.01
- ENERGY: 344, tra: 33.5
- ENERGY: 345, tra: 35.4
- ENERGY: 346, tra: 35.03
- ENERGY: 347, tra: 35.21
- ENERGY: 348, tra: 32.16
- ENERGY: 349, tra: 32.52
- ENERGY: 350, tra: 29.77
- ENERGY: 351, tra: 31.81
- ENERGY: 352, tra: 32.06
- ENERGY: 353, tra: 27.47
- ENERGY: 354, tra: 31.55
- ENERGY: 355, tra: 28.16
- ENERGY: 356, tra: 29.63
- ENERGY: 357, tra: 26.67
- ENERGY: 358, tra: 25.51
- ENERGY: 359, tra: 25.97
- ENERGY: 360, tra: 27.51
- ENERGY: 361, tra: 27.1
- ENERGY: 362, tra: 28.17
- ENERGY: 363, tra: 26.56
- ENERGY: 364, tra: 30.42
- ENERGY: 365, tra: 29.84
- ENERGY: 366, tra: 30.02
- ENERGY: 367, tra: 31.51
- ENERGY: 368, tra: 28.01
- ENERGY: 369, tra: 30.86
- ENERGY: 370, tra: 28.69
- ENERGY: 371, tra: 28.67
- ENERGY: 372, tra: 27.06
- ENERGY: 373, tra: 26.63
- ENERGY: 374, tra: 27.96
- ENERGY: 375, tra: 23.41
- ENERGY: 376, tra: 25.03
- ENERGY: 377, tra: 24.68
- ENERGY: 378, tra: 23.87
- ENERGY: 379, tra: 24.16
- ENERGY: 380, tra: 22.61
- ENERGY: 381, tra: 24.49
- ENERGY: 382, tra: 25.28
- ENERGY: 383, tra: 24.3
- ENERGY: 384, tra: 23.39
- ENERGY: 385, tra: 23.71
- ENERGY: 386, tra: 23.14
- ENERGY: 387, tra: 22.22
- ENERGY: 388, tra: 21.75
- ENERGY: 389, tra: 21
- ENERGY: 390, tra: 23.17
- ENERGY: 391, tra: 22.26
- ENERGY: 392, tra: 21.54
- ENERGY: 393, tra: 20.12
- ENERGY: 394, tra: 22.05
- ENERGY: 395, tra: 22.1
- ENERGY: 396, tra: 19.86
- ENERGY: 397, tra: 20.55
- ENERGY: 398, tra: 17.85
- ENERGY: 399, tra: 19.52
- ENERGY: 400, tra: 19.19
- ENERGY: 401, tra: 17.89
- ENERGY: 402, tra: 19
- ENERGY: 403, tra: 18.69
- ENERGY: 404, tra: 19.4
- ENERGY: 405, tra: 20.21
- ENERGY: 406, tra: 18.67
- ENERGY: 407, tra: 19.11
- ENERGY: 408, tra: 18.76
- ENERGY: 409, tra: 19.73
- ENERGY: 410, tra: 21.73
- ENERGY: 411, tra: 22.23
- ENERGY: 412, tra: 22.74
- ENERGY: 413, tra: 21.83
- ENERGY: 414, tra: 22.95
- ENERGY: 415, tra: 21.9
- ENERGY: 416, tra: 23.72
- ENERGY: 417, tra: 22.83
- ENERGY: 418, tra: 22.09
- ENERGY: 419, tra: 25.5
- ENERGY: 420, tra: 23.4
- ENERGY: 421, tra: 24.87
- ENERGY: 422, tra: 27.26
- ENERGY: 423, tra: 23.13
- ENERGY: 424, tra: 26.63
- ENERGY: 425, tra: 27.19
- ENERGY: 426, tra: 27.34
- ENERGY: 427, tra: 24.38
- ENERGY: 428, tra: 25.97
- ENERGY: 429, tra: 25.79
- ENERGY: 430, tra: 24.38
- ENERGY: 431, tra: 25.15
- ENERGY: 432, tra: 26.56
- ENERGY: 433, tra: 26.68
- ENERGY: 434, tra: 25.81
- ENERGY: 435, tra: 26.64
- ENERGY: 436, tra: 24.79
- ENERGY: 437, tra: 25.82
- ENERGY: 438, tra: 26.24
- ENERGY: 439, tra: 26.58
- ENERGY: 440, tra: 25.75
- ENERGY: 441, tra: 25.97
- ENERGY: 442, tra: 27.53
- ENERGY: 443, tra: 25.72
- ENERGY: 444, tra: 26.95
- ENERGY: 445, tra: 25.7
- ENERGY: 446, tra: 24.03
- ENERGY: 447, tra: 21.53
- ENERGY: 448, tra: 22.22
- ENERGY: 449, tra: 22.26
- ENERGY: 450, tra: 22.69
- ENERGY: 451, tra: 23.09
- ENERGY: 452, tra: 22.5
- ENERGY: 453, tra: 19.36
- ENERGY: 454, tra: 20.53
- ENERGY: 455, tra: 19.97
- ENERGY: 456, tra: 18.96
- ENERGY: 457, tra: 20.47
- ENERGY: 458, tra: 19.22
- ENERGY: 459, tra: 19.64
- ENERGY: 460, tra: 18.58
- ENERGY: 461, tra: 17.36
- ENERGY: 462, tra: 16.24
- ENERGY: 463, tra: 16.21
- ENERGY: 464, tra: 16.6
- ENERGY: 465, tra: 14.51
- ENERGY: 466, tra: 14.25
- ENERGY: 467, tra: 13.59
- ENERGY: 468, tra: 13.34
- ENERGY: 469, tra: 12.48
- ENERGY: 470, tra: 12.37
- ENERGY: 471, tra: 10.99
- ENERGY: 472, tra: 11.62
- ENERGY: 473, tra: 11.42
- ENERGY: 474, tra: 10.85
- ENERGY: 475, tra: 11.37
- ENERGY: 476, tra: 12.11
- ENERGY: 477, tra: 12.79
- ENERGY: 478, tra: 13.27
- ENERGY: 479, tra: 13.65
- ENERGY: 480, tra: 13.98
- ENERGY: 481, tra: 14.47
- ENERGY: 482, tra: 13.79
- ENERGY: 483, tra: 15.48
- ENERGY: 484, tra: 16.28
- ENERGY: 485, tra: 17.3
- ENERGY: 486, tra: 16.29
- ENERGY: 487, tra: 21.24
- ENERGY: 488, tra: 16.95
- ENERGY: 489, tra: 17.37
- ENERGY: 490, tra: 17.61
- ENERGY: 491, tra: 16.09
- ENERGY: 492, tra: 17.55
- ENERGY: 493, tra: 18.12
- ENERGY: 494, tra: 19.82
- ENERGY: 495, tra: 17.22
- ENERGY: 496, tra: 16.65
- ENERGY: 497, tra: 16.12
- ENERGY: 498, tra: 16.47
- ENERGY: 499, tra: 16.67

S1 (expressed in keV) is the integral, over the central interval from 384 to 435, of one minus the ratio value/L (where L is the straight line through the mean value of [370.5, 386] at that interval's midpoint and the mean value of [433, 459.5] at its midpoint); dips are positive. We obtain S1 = 3.7 keV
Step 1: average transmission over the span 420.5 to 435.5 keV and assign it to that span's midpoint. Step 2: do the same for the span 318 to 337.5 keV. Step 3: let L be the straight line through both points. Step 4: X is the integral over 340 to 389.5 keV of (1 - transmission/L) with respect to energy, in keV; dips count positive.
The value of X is 5.52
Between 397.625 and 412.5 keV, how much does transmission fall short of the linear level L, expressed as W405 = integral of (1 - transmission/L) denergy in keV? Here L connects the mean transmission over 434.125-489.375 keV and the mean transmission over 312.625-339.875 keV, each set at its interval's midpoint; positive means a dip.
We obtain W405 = 3.5 keV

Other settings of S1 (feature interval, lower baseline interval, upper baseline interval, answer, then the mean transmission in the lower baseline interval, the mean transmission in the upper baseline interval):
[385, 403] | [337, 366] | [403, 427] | 3.4 keV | 31.3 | 22.7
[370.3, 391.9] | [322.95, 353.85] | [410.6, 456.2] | 4.0 keV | 34.3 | 24.3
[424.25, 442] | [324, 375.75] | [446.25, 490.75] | -4.2 keV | 31.7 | 16.6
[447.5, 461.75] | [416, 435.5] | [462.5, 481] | -2.2 keV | 25.3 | 13.1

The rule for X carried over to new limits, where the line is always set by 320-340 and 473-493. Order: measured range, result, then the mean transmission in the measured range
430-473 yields -2.8 keV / 20.8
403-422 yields 1.9 keV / 21.8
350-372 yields 1.6 keV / 28.8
